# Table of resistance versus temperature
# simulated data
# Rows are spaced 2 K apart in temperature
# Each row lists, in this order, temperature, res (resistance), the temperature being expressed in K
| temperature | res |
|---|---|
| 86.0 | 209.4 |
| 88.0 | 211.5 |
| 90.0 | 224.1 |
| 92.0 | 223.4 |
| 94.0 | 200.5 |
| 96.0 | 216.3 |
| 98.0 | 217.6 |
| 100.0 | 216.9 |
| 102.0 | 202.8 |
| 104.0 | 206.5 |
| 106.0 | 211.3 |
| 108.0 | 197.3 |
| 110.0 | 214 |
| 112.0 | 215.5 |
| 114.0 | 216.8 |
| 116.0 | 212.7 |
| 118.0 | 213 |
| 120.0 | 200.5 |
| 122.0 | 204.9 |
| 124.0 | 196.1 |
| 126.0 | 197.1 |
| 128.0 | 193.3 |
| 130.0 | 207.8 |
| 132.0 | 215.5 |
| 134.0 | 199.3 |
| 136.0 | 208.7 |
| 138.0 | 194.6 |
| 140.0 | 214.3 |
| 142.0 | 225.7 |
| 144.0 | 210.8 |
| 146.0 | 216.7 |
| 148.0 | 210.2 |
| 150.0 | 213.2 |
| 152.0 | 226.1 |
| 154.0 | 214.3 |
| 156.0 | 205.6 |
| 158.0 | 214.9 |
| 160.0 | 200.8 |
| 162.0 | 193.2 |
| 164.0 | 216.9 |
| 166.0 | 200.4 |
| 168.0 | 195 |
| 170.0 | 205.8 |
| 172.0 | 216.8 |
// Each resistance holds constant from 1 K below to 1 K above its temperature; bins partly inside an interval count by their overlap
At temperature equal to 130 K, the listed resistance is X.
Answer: 207.8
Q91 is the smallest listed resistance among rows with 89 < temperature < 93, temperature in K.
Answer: 223.4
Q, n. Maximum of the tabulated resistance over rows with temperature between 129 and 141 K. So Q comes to 215.5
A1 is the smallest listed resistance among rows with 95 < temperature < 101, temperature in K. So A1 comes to 216.3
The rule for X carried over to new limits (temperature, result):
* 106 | 211.3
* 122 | 204.9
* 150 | 213.2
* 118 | 213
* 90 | 224.1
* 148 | 210.2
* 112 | 215.5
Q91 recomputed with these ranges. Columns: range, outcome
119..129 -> 193.3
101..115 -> 197.3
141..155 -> 210.2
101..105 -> 202.8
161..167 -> 193.2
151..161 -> 200.8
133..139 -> 194.6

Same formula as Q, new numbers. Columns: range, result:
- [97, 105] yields 217.6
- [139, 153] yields 226.1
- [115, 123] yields 213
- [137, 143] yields 225.7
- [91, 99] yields 223.4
